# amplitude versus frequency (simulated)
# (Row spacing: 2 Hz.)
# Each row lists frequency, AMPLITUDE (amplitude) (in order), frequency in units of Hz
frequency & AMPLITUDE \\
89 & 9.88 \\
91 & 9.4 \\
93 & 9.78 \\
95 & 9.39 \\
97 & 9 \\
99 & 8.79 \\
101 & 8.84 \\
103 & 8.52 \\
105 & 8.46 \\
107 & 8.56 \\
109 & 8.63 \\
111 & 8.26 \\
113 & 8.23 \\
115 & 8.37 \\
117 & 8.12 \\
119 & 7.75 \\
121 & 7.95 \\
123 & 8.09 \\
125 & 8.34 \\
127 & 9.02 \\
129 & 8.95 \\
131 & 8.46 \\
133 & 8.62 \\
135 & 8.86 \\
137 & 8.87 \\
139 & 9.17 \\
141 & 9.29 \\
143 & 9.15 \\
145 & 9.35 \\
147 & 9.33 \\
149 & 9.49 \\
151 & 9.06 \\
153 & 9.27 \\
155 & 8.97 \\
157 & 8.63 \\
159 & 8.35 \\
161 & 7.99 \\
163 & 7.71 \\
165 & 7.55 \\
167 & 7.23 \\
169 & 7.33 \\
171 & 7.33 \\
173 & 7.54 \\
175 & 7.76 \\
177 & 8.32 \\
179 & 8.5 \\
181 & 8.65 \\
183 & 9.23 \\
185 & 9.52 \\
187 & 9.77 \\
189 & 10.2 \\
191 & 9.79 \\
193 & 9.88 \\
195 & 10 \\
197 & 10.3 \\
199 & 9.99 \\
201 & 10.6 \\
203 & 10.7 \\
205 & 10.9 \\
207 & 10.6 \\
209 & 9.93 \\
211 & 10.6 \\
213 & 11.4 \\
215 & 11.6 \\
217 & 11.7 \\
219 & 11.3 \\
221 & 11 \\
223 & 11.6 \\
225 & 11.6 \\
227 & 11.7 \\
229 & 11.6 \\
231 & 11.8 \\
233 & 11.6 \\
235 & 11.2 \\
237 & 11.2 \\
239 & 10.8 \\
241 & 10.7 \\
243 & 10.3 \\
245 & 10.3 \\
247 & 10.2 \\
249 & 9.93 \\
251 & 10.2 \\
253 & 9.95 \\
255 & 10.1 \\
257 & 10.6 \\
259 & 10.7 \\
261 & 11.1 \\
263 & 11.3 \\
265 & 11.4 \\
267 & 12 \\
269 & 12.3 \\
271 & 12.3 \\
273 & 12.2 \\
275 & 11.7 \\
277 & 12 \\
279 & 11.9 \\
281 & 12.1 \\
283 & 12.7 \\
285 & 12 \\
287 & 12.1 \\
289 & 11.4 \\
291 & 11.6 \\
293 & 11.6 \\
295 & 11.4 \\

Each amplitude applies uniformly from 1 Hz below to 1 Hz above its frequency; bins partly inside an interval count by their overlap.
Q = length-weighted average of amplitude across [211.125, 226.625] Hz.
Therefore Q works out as 11.4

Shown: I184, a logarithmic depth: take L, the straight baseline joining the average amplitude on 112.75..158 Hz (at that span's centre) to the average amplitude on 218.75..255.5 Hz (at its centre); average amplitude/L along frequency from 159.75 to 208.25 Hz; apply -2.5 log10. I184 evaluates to 0.09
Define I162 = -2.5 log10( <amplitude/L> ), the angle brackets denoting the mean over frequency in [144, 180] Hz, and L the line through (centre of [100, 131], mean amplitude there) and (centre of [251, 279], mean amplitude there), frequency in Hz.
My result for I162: 0.12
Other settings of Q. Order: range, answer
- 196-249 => 11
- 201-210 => 10.5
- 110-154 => 8.73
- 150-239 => 9.82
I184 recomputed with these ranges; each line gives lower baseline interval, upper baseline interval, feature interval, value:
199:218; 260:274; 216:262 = 0.040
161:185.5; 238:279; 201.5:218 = -0.173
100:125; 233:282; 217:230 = -0.102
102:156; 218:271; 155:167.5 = 0.167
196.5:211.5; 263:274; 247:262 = 0.127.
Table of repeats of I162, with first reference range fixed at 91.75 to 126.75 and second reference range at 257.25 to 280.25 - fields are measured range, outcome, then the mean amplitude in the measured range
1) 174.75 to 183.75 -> 0.165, 8.53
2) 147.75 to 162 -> 0.073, 8.83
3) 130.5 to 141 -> 0.026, 8.86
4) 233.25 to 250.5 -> 0.054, 10.6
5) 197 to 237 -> -0.043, 11.1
